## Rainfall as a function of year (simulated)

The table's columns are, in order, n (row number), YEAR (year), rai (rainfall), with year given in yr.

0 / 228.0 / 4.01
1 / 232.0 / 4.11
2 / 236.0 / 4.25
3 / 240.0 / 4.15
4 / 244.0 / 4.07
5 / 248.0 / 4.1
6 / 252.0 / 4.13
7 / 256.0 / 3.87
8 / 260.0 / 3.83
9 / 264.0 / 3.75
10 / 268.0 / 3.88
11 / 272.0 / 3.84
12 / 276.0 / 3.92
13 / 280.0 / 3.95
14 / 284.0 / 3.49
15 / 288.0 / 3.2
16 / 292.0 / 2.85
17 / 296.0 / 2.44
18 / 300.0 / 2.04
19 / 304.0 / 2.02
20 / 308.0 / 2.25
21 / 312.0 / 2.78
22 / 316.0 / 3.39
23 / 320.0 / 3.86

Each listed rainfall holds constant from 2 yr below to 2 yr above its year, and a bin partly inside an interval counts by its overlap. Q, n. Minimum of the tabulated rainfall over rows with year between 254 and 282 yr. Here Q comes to 3.75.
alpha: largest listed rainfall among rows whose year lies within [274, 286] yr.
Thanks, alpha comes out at 3.95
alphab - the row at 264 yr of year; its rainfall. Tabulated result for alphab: 3.75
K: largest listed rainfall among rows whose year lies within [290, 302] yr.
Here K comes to 2.85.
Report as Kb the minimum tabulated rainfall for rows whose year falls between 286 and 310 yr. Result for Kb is 2.02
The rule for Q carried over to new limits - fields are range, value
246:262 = 3.83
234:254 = 4.07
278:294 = 2.85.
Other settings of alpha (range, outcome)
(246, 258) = 4.13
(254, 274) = 3.88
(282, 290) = 3.49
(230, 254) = 4.25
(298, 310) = 2.25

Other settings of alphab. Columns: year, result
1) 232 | 4.11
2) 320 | 3.86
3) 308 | 2.25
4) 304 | 2.02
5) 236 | 4.25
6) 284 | 3.49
